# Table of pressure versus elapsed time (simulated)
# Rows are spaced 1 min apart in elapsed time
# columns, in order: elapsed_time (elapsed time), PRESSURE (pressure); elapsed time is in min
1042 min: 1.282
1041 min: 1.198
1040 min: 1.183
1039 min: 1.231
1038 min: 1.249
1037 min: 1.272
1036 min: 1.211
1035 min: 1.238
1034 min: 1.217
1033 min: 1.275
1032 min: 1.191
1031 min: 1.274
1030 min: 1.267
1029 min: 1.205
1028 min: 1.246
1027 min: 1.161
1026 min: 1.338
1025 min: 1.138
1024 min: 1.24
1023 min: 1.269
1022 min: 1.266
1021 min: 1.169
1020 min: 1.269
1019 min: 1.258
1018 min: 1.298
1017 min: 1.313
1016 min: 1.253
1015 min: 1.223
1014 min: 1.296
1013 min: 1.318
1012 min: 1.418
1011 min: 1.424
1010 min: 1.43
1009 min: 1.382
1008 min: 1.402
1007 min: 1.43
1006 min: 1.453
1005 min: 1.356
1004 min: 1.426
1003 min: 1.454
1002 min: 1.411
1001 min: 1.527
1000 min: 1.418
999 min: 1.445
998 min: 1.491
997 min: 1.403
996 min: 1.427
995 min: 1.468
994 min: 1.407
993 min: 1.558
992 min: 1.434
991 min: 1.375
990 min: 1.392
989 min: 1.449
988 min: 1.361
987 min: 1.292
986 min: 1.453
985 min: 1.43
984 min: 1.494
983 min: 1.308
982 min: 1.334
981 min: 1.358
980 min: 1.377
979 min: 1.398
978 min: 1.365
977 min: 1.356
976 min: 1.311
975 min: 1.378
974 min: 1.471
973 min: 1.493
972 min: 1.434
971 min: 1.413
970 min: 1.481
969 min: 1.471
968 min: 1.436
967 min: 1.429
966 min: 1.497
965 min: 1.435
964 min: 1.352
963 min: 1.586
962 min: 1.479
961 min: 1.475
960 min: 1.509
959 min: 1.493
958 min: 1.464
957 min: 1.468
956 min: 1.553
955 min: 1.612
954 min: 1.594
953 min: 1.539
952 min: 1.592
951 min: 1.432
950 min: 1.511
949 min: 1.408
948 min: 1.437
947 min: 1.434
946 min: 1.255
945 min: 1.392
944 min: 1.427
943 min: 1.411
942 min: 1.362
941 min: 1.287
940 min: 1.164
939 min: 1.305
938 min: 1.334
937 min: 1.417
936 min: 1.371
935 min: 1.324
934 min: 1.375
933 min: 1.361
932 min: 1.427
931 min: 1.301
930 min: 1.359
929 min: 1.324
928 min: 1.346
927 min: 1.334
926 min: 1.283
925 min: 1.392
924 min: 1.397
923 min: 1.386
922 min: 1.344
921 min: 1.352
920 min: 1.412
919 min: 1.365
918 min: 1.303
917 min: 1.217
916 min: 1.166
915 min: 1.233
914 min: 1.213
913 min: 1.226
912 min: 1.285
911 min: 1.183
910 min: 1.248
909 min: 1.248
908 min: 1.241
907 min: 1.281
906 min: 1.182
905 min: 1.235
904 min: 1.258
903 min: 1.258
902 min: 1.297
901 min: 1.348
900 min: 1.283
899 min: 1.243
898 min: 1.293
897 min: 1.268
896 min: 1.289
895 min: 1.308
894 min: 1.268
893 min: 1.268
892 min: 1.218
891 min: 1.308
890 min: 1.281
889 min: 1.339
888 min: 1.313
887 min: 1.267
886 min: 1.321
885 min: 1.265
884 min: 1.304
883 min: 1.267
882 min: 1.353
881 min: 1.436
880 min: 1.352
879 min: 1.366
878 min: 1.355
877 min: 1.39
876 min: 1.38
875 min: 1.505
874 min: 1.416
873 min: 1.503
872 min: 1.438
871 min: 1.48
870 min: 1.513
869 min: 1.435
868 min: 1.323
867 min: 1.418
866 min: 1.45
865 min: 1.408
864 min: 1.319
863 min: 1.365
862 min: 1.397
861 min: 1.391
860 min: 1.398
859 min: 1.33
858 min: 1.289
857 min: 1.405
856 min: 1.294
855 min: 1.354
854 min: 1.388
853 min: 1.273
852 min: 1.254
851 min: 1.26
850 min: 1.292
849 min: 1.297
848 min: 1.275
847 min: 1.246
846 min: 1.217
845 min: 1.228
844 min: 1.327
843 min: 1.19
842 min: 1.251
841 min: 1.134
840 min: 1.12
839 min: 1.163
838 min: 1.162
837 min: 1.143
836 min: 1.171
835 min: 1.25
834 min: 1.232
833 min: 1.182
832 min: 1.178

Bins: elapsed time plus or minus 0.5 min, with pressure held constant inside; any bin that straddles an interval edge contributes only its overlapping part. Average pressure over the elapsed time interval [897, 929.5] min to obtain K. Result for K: 1.29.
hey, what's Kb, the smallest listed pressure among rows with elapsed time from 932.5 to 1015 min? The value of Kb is 1.164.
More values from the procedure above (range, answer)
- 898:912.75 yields 1.182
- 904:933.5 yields 1.166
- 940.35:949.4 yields 1.255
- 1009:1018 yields 1.223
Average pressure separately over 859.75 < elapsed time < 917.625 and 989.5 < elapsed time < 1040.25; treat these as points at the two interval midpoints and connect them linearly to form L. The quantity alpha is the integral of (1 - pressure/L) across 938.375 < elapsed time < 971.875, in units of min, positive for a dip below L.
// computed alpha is -3.0 min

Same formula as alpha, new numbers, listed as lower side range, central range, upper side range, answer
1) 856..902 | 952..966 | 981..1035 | -1.6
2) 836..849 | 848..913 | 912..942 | -3.6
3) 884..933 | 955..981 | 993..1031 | -2.4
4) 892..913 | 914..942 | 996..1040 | -1.2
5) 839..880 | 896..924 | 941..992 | 2.2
